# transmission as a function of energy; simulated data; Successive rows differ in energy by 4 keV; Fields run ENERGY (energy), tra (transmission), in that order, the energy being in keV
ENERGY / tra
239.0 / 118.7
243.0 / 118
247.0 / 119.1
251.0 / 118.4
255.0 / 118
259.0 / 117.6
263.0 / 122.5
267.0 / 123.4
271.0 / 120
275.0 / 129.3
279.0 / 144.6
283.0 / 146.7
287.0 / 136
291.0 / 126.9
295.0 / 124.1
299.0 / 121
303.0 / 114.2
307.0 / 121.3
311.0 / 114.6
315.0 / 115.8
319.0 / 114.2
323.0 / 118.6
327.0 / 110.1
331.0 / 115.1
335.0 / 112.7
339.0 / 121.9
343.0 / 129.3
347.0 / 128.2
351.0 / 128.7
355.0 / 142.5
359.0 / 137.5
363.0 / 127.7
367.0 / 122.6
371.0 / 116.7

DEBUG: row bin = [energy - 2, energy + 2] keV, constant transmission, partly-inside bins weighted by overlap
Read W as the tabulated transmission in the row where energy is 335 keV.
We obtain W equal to 112.7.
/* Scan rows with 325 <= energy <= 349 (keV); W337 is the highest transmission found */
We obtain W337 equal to 129.3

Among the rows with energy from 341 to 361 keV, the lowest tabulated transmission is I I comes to 128.2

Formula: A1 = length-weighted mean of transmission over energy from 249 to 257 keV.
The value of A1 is 118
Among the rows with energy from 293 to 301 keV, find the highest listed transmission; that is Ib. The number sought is 124.1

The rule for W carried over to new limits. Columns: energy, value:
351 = 128.7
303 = 114.2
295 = 124.1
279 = 144.6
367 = 122.6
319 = 114.2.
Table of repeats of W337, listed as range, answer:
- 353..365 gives 142.5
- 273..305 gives 146.7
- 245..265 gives 122.5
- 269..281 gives 144.6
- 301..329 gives 121.3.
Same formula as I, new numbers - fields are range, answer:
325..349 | 110.1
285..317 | 114.2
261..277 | 120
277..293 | 126.9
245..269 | 117.6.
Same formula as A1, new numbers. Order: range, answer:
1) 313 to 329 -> 115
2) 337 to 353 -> 127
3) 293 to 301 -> 123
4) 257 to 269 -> 121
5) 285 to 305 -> 124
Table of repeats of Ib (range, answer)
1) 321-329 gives 118.6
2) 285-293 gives 136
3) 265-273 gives 123.4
